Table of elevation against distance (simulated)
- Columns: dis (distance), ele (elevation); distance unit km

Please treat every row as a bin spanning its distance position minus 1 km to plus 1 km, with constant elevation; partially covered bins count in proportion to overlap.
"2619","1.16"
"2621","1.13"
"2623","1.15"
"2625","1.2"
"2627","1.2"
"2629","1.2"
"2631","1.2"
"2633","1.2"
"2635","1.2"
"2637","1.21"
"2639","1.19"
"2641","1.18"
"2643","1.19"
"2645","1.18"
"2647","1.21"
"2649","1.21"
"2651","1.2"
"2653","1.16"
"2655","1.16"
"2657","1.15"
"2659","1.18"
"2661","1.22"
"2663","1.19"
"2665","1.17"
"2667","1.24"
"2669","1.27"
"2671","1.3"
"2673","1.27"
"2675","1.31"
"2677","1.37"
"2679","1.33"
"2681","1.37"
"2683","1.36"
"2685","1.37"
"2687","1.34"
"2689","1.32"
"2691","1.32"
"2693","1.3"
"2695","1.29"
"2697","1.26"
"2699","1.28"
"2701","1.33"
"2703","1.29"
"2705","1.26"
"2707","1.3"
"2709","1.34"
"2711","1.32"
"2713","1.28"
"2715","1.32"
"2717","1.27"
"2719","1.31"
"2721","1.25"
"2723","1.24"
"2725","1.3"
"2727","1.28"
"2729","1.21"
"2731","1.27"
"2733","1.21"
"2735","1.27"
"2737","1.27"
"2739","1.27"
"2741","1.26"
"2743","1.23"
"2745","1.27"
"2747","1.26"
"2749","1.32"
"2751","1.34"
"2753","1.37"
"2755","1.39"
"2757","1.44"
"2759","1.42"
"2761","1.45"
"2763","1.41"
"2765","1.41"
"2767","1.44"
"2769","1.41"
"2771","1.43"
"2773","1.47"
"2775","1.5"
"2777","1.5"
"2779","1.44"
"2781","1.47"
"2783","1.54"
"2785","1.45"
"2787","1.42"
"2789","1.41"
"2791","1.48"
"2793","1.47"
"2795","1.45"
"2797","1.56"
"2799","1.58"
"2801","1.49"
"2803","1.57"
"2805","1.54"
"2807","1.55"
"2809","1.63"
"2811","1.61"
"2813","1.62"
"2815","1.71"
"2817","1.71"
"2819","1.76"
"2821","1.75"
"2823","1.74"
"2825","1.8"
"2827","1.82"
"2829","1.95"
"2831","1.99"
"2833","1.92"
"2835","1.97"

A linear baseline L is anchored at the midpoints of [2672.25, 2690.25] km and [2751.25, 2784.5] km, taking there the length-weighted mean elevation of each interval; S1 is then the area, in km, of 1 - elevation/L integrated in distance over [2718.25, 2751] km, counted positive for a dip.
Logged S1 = 3.17 km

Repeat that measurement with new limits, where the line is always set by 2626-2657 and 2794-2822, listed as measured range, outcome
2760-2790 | 1.50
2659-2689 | -0.40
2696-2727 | 1.75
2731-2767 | 3.25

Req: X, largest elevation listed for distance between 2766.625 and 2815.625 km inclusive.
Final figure 1.71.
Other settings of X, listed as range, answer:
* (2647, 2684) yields 1.37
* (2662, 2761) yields 1.45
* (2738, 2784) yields 1.54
